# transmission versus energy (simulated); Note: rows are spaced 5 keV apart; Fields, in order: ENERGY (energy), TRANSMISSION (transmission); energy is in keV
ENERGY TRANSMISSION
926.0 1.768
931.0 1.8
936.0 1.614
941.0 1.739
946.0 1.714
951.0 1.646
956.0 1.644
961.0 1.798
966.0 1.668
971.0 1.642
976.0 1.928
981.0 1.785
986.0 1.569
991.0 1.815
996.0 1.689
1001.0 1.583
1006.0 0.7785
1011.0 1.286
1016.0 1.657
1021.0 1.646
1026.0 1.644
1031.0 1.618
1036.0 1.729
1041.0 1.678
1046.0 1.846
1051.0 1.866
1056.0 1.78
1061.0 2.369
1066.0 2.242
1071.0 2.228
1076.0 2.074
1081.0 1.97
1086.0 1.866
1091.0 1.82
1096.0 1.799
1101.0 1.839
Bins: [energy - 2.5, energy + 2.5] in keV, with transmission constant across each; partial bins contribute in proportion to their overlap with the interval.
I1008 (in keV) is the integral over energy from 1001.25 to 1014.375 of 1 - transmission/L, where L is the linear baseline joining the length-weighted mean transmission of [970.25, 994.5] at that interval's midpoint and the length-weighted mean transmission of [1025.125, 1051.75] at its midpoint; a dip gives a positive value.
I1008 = 4.3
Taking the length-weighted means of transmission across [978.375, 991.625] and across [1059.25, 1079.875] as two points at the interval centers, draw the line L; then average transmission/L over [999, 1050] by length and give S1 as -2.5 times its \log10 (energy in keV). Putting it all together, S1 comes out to 0.25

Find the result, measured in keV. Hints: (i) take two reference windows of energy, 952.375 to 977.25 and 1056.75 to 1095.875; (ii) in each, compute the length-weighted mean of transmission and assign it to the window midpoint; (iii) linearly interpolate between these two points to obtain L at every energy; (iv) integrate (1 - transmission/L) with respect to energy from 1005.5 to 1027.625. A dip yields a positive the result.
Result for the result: 5.1 keV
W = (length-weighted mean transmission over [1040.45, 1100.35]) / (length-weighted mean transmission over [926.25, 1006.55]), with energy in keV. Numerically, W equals 1.17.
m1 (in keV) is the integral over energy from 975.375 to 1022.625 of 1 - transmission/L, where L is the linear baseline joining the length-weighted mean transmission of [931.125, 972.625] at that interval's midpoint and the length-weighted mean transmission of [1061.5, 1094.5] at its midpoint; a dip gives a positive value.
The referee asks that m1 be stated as 6.8 keV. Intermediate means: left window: 1.69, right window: 2.05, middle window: 1.56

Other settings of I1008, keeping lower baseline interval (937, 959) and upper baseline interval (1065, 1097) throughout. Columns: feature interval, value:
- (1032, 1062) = 1.2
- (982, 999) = 0.8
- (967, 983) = -0.2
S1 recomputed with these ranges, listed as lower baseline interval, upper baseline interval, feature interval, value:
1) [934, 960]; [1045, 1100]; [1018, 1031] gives 0.14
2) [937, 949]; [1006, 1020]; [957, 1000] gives -0.13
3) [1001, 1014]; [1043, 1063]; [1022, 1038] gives -0.08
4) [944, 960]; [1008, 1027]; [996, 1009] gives 0.22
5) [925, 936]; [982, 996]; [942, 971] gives 0.02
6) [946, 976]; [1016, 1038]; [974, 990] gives -0.05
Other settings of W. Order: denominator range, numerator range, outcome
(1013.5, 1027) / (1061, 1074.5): 1.36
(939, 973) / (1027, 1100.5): 1.13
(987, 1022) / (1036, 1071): 1.32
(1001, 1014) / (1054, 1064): 1.80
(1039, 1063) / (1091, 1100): 0.95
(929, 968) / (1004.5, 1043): 0.89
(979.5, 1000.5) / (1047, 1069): 1.21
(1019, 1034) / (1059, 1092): 1.27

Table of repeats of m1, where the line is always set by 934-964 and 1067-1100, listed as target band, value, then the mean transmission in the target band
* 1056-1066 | -1.40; 2.19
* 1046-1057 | 0.39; 1.83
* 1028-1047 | 1.71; 1.71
